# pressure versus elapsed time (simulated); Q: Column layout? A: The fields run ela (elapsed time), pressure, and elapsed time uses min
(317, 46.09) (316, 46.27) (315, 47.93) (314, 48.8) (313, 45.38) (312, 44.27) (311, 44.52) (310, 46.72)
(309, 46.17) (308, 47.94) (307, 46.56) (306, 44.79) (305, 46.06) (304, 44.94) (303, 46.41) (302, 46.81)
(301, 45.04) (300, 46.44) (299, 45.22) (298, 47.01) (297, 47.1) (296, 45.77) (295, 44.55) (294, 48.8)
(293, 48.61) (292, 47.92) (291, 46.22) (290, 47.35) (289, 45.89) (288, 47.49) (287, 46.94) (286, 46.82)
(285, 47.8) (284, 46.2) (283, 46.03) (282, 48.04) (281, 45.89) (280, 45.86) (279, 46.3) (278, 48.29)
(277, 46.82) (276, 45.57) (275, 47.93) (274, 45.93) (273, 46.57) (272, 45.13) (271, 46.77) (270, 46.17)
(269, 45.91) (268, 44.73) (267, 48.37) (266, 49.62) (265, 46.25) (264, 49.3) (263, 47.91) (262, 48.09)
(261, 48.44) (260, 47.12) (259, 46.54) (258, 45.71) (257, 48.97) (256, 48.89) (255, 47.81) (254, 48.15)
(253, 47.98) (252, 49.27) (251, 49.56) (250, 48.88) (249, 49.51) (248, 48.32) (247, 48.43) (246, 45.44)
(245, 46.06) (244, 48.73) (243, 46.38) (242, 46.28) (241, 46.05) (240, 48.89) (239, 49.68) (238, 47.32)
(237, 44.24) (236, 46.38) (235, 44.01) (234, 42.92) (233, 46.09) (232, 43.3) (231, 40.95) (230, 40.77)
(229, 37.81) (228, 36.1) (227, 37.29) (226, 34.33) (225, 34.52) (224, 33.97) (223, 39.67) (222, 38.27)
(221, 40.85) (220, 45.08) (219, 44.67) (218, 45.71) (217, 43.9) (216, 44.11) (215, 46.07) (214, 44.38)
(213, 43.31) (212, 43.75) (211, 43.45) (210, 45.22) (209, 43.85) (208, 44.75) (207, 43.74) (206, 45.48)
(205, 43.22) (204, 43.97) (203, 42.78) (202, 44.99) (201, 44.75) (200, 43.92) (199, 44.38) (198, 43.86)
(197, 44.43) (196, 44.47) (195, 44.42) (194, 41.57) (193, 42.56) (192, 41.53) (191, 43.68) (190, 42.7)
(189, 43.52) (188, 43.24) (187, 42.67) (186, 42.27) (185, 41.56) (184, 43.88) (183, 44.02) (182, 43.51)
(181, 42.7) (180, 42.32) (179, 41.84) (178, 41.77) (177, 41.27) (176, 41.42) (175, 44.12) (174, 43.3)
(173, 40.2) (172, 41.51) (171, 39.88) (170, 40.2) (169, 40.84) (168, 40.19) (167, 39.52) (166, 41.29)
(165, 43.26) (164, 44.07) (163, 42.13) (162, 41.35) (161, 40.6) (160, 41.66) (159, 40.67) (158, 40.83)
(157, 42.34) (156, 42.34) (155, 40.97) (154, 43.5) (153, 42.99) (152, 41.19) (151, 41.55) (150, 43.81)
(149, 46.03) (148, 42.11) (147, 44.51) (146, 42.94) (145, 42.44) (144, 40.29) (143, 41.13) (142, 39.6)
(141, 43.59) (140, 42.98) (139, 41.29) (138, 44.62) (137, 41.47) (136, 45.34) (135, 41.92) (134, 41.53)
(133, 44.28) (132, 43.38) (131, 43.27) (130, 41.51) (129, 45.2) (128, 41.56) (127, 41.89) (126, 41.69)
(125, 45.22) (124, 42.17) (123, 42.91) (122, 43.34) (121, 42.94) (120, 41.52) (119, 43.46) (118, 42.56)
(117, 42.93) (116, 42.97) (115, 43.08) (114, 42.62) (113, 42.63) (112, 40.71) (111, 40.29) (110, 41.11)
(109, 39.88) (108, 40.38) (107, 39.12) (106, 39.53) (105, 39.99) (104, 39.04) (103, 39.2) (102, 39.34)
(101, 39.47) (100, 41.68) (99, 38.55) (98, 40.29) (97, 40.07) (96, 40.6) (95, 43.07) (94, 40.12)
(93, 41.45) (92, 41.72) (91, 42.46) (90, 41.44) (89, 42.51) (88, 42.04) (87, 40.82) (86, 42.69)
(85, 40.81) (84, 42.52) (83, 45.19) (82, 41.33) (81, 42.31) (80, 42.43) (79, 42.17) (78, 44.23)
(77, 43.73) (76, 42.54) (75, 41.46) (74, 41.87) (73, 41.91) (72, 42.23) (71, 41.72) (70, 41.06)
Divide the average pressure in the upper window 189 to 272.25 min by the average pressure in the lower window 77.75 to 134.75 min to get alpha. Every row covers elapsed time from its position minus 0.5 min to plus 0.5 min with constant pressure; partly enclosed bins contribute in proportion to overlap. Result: 1.07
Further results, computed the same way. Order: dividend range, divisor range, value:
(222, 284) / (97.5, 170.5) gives 1.09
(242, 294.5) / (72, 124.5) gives 1.14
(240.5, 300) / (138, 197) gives 1.12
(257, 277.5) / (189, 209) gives 1.07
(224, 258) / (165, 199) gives 1.06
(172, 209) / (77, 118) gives 1.04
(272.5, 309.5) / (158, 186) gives 1.11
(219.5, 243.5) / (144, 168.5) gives 1.00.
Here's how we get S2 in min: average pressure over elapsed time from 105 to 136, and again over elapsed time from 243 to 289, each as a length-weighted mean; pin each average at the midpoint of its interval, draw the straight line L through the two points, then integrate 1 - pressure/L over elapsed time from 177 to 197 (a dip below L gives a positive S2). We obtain 0.8 min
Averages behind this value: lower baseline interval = 42.2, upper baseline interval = 47.3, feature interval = 42.9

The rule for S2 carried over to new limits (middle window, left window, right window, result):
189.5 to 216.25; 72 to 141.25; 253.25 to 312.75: 0.41 min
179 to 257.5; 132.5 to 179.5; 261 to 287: 1.04 min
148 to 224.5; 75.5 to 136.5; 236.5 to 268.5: 4.06 min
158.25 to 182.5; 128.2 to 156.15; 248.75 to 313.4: 1.07 min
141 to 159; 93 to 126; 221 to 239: -0.51 min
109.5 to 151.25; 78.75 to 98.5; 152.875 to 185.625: -0.80 min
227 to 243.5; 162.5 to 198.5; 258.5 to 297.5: 0.36 min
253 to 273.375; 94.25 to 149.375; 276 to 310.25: -0.70 min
